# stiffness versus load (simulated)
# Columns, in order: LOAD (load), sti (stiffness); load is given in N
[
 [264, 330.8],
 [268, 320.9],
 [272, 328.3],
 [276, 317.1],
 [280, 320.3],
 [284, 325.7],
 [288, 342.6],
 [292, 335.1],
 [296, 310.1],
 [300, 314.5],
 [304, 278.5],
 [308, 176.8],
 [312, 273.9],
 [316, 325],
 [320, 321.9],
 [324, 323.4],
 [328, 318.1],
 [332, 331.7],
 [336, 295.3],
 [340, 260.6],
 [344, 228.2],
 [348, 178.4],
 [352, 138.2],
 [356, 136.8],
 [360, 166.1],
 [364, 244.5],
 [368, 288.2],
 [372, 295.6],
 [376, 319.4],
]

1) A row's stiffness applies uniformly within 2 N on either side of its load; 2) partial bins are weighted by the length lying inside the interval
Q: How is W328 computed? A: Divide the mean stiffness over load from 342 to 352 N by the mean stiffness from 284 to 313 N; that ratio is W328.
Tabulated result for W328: 0.65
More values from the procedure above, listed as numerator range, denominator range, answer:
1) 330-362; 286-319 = 0.73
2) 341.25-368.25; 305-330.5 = 0.67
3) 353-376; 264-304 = 0.72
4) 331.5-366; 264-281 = 0.67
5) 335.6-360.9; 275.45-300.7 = 0.60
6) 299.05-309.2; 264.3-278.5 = 0.80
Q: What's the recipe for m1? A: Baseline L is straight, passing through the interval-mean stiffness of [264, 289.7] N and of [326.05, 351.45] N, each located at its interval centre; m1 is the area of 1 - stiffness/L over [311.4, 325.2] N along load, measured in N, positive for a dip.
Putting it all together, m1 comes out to -1.55 N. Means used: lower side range 326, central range 314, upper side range 261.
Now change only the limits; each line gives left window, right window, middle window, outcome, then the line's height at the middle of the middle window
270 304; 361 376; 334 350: 2.7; 290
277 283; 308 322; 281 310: 0.8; 306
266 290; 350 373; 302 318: 0.9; 281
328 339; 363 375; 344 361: 7.6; 295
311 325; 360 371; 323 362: 6.7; 281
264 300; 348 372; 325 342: -4.1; 244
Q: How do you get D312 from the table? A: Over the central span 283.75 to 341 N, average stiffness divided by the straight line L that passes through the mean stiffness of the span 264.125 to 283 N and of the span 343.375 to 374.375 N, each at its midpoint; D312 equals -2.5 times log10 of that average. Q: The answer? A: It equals -0.12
